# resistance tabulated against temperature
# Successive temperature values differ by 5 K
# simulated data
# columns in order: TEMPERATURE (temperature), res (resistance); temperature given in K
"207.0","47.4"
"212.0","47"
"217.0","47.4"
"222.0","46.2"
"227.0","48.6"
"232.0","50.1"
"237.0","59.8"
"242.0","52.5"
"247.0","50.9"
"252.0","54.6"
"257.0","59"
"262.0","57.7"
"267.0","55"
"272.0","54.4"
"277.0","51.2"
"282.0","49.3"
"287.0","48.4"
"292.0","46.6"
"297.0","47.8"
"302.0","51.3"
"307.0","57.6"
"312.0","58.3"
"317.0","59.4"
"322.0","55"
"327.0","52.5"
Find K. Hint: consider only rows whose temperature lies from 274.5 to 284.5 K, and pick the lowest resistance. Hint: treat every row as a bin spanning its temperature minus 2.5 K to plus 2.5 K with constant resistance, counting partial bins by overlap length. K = 49.3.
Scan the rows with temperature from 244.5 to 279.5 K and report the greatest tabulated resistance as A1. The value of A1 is 59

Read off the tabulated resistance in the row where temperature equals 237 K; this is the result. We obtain 59.8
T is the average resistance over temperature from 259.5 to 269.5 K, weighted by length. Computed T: 56.4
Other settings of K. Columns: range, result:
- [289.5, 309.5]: 46.6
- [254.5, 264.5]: 57.7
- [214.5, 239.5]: 46.2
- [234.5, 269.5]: 50.9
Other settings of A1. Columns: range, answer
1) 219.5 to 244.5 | 59.8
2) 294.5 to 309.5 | 57.6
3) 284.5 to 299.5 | 48.4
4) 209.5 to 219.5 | 47.4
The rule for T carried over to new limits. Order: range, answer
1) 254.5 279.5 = 55.5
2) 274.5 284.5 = 50.2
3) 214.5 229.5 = 47.4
